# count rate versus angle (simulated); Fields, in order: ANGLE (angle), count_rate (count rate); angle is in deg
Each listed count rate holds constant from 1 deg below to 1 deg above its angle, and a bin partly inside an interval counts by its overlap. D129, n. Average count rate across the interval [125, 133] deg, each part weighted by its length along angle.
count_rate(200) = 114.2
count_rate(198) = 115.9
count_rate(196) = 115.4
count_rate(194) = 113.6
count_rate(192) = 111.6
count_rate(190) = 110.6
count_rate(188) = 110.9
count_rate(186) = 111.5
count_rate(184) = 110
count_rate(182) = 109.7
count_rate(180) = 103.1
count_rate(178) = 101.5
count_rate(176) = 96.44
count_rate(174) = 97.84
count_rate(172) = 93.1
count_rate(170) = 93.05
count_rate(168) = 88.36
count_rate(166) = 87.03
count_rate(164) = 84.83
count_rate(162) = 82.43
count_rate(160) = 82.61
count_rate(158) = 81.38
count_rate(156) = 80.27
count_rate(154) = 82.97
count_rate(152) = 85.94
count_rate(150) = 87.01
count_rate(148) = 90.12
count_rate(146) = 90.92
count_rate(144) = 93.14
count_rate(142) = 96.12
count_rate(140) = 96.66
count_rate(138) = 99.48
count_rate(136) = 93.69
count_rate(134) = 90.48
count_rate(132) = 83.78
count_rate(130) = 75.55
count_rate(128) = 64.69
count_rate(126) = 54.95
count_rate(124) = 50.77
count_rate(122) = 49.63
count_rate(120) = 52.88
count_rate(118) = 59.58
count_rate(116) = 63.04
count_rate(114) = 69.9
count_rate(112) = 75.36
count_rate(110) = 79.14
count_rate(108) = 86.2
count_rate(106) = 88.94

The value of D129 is 69.7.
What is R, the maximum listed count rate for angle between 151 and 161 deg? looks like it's 85.94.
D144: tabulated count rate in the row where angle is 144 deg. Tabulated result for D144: 93.14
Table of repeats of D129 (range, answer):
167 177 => 93.8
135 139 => 96.6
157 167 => 83.7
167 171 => 90.7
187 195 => 112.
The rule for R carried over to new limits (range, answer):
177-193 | 111.6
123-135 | 90.48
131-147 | 99.48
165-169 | 88.36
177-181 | 103.1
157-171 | 93.05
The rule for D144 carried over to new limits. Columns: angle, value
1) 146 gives 90.92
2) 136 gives 93.69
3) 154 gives 82.97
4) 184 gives 110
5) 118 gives 59.58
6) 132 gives 83.78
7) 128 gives 64.69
